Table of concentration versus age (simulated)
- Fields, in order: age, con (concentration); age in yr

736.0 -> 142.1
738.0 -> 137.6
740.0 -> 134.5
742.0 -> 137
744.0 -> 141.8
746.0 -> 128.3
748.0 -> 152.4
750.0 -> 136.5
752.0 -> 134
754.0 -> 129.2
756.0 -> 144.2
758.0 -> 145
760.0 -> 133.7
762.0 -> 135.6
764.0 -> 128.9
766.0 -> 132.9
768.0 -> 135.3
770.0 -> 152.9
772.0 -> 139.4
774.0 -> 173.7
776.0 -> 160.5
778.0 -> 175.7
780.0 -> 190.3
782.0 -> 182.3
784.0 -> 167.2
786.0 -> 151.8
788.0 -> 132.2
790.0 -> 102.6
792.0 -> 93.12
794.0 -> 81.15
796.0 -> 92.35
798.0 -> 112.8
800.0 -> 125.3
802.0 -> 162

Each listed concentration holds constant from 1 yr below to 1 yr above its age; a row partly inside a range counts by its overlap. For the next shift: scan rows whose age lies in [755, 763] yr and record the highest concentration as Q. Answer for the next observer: 145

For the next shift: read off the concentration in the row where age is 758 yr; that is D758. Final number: 145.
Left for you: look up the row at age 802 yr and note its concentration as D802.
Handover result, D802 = 162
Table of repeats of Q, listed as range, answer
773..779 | 175.7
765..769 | 135.3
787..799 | 132.2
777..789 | 190.3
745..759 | 152.4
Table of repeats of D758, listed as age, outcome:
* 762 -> 135.6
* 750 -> 136.5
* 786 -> 151.8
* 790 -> 102.6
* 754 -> 129.2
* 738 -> 137.6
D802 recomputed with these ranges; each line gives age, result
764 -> 128.9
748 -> 152.4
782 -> 182.3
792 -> 93.12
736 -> 142.1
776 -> 160.5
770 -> 152.9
